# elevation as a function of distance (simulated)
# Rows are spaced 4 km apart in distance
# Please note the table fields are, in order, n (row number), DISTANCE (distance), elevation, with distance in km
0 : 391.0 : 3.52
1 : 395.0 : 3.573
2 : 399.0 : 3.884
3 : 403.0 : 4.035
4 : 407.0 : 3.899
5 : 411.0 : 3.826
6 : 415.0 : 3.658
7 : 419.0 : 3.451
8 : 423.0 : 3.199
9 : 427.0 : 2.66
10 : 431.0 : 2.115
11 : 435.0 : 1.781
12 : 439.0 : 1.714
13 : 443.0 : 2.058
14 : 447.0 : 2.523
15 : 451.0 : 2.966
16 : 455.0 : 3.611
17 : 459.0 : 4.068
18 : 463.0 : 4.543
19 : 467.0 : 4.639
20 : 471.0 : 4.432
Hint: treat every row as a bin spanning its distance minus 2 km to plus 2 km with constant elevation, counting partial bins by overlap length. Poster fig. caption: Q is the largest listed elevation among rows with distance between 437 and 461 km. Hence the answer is 4.068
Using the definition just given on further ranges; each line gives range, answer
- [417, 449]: 3.451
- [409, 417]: 3.826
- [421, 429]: 3.199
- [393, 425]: 4.035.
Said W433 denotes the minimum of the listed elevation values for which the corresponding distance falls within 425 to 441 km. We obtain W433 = 1.714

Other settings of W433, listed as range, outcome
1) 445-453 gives 2.523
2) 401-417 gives 3.658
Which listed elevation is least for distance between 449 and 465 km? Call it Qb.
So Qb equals 2.966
